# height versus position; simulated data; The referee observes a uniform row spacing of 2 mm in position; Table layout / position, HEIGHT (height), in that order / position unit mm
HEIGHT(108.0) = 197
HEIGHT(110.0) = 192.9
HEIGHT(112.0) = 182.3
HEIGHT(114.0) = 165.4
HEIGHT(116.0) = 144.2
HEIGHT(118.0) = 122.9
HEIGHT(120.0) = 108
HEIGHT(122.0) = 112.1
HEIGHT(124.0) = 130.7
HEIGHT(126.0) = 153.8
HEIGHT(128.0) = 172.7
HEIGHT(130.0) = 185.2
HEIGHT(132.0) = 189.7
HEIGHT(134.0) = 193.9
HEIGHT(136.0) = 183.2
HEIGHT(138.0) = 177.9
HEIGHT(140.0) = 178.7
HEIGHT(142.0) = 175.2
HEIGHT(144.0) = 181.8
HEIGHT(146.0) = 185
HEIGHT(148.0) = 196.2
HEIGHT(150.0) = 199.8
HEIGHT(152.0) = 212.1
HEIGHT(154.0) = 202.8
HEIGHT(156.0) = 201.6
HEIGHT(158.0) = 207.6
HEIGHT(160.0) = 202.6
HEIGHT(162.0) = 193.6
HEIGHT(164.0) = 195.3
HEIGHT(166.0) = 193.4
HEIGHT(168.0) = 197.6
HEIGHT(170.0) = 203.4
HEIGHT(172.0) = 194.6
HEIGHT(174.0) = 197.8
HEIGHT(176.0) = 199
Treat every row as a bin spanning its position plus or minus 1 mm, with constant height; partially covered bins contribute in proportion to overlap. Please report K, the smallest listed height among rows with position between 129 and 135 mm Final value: 185.2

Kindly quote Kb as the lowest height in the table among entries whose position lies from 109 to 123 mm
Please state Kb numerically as 108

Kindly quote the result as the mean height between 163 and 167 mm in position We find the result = 194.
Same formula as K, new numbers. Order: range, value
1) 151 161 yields 201.6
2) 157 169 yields 193.4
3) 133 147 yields 175.2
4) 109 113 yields 182.3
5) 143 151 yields 181.8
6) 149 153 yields 199.8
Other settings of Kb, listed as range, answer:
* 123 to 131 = 130.7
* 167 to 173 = 194.6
